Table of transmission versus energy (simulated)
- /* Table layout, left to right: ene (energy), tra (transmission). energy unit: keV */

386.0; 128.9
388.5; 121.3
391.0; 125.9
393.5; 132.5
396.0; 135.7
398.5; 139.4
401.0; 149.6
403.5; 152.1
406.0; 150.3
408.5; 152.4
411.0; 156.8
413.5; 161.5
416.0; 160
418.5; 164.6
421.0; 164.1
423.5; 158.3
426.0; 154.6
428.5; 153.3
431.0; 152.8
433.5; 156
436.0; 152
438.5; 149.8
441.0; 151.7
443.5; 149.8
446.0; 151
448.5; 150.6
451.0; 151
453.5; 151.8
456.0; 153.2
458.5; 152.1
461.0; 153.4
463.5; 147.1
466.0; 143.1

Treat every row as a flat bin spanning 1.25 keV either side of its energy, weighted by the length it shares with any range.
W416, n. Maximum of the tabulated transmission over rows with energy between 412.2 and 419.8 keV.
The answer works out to 164.6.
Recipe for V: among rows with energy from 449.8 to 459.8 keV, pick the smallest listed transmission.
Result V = 151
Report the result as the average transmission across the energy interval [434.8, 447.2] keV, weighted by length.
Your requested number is 151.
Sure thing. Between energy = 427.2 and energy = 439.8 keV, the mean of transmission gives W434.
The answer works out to 153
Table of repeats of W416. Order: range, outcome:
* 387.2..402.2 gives 149.6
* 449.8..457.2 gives 153.2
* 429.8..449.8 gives 156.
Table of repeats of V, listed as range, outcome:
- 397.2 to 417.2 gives 139.4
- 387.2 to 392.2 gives 121.3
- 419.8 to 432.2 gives 152.8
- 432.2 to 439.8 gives 149.8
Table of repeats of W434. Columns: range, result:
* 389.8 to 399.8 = 133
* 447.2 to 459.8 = 152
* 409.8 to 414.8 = 159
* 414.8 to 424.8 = 162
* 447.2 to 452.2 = 151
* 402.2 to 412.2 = 153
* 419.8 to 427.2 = 159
